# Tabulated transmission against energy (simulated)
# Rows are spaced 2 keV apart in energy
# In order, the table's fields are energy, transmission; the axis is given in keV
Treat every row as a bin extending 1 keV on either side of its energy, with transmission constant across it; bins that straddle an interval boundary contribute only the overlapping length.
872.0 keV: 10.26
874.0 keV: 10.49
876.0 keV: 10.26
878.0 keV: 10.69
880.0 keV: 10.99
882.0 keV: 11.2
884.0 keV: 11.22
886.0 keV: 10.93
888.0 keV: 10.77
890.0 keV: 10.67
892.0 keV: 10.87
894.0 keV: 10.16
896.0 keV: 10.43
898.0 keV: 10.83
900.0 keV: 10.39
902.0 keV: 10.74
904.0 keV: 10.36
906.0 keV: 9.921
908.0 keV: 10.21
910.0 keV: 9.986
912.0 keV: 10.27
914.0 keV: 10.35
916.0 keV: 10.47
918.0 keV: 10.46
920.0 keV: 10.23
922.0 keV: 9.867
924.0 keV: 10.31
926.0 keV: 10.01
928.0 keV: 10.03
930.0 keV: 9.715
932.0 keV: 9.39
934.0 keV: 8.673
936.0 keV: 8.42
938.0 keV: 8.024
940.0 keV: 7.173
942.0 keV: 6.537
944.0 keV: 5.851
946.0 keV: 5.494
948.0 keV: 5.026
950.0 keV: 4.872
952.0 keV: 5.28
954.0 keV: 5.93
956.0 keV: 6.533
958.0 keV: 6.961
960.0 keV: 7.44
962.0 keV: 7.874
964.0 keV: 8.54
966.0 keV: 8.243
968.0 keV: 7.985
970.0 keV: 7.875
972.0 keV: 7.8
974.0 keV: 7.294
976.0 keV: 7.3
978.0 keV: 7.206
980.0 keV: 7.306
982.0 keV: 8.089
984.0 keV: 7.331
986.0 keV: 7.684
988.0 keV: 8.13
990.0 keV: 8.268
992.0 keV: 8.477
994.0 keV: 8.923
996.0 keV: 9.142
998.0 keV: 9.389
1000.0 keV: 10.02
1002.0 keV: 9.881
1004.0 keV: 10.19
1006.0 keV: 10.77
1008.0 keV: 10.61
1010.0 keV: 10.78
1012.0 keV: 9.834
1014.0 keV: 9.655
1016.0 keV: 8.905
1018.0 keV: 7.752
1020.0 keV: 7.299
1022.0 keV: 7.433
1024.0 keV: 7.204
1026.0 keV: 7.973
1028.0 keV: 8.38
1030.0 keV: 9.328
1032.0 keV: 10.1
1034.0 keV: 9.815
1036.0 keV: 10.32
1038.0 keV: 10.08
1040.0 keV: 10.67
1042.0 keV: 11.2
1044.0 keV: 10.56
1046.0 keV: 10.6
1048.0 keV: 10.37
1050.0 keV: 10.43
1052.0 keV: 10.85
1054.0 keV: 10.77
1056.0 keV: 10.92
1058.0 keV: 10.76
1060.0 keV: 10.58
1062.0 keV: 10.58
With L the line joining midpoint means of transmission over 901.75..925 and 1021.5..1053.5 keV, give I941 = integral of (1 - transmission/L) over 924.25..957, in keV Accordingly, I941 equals 8.9 keV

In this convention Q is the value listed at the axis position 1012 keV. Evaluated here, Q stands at 9.834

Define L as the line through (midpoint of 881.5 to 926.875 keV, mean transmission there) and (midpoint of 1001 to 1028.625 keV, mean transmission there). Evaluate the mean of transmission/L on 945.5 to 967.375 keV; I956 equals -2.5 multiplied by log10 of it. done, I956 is 0.43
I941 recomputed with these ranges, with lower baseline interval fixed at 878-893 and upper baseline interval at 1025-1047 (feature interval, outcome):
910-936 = 1.85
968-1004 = 6.87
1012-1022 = 1.59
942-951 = 4.34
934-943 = 2.48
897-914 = 0.72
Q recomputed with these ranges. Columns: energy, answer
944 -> 5.851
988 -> 8.13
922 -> 9.867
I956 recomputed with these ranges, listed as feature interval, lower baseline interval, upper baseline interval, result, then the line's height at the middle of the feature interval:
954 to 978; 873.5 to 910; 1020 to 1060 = 0.33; 10.2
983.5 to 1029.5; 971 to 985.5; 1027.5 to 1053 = -0.02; 8.74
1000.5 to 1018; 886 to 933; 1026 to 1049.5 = 0.02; 10.1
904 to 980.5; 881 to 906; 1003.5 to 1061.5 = 0.26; 10.4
